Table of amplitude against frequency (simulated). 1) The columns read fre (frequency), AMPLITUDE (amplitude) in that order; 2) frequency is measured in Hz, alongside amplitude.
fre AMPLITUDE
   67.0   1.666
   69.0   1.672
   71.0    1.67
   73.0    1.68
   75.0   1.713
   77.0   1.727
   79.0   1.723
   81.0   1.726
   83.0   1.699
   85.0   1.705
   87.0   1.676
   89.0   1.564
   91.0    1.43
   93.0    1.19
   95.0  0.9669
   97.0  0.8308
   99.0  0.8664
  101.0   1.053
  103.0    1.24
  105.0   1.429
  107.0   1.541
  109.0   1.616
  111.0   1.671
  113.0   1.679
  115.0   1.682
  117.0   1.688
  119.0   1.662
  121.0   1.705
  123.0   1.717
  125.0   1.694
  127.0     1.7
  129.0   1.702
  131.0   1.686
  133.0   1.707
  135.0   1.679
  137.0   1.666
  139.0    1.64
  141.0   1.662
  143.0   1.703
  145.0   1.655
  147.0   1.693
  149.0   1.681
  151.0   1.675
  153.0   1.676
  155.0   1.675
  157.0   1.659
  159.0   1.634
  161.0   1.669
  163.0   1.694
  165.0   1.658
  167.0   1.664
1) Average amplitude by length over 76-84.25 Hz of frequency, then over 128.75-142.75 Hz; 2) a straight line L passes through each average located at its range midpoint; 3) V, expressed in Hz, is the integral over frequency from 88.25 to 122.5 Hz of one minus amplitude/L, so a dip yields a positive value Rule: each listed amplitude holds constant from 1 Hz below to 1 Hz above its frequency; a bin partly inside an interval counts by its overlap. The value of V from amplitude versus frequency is 5.94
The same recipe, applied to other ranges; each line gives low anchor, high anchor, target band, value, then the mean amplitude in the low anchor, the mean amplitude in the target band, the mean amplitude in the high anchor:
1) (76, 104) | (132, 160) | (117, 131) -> -1.22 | 1.39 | 1.7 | 1.67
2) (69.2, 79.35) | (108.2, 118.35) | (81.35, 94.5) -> 1.23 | 1.7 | 1.53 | 1.67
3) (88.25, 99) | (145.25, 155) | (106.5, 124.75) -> -4.13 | 1.16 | 1.67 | 1.68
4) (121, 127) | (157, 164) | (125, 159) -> 0.14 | 1.7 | 1.68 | 1.66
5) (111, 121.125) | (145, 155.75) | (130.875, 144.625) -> 0.02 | 1.68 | 1.68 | 1.68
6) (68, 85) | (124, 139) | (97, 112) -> 3.39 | 1.7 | 1.31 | 1.69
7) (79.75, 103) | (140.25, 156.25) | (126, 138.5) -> -0.84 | 1.34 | 1.69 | 1.68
